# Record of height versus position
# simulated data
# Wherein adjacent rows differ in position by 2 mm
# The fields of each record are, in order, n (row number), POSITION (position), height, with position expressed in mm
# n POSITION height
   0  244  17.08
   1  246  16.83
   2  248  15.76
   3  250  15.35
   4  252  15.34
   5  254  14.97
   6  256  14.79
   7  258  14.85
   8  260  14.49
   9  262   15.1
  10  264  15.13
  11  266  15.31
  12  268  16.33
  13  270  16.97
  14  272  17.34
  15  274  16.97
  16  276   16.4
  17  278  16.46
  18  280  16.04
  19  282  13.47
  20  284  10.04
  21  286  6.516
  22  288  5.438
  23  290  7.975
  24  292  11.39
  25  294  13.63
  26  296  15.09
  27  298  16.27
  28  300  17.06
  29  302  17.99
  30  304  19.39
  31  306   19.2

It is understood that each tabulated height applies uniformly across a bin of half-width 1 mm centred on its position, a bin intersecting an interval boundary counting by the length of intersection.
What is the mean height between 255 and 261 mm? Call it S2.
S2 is 14.7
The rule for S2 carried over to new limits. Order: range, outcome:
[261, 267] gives 15.2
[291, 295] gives 12.5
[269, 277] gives 16.9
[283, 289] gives 7.33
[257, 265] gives 14.9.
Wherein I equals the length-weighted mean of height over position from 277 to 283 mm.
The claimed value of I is 15.3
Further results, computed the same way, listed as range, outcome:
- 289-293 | 9.68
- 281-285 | 11.8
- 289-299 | 12.9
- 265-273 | 16.5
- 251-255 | 15.2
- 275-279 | 16.4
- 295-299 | 15.7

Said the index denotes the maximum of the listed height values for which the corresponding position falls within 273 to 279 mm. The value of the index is 16.97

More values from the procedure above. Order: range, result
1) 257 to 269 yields 16.33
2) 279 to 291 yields 16.04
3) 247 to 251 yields 15.76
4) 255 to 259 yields 14.85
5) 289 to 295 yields 13.63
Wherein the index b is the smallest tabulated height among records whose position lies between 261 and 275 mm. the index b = 15.1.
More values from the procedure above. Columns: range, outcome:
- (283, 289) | 5.438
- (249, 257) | 14.79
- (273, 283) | 13.47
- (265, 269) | 15.31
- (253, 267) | 14.49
